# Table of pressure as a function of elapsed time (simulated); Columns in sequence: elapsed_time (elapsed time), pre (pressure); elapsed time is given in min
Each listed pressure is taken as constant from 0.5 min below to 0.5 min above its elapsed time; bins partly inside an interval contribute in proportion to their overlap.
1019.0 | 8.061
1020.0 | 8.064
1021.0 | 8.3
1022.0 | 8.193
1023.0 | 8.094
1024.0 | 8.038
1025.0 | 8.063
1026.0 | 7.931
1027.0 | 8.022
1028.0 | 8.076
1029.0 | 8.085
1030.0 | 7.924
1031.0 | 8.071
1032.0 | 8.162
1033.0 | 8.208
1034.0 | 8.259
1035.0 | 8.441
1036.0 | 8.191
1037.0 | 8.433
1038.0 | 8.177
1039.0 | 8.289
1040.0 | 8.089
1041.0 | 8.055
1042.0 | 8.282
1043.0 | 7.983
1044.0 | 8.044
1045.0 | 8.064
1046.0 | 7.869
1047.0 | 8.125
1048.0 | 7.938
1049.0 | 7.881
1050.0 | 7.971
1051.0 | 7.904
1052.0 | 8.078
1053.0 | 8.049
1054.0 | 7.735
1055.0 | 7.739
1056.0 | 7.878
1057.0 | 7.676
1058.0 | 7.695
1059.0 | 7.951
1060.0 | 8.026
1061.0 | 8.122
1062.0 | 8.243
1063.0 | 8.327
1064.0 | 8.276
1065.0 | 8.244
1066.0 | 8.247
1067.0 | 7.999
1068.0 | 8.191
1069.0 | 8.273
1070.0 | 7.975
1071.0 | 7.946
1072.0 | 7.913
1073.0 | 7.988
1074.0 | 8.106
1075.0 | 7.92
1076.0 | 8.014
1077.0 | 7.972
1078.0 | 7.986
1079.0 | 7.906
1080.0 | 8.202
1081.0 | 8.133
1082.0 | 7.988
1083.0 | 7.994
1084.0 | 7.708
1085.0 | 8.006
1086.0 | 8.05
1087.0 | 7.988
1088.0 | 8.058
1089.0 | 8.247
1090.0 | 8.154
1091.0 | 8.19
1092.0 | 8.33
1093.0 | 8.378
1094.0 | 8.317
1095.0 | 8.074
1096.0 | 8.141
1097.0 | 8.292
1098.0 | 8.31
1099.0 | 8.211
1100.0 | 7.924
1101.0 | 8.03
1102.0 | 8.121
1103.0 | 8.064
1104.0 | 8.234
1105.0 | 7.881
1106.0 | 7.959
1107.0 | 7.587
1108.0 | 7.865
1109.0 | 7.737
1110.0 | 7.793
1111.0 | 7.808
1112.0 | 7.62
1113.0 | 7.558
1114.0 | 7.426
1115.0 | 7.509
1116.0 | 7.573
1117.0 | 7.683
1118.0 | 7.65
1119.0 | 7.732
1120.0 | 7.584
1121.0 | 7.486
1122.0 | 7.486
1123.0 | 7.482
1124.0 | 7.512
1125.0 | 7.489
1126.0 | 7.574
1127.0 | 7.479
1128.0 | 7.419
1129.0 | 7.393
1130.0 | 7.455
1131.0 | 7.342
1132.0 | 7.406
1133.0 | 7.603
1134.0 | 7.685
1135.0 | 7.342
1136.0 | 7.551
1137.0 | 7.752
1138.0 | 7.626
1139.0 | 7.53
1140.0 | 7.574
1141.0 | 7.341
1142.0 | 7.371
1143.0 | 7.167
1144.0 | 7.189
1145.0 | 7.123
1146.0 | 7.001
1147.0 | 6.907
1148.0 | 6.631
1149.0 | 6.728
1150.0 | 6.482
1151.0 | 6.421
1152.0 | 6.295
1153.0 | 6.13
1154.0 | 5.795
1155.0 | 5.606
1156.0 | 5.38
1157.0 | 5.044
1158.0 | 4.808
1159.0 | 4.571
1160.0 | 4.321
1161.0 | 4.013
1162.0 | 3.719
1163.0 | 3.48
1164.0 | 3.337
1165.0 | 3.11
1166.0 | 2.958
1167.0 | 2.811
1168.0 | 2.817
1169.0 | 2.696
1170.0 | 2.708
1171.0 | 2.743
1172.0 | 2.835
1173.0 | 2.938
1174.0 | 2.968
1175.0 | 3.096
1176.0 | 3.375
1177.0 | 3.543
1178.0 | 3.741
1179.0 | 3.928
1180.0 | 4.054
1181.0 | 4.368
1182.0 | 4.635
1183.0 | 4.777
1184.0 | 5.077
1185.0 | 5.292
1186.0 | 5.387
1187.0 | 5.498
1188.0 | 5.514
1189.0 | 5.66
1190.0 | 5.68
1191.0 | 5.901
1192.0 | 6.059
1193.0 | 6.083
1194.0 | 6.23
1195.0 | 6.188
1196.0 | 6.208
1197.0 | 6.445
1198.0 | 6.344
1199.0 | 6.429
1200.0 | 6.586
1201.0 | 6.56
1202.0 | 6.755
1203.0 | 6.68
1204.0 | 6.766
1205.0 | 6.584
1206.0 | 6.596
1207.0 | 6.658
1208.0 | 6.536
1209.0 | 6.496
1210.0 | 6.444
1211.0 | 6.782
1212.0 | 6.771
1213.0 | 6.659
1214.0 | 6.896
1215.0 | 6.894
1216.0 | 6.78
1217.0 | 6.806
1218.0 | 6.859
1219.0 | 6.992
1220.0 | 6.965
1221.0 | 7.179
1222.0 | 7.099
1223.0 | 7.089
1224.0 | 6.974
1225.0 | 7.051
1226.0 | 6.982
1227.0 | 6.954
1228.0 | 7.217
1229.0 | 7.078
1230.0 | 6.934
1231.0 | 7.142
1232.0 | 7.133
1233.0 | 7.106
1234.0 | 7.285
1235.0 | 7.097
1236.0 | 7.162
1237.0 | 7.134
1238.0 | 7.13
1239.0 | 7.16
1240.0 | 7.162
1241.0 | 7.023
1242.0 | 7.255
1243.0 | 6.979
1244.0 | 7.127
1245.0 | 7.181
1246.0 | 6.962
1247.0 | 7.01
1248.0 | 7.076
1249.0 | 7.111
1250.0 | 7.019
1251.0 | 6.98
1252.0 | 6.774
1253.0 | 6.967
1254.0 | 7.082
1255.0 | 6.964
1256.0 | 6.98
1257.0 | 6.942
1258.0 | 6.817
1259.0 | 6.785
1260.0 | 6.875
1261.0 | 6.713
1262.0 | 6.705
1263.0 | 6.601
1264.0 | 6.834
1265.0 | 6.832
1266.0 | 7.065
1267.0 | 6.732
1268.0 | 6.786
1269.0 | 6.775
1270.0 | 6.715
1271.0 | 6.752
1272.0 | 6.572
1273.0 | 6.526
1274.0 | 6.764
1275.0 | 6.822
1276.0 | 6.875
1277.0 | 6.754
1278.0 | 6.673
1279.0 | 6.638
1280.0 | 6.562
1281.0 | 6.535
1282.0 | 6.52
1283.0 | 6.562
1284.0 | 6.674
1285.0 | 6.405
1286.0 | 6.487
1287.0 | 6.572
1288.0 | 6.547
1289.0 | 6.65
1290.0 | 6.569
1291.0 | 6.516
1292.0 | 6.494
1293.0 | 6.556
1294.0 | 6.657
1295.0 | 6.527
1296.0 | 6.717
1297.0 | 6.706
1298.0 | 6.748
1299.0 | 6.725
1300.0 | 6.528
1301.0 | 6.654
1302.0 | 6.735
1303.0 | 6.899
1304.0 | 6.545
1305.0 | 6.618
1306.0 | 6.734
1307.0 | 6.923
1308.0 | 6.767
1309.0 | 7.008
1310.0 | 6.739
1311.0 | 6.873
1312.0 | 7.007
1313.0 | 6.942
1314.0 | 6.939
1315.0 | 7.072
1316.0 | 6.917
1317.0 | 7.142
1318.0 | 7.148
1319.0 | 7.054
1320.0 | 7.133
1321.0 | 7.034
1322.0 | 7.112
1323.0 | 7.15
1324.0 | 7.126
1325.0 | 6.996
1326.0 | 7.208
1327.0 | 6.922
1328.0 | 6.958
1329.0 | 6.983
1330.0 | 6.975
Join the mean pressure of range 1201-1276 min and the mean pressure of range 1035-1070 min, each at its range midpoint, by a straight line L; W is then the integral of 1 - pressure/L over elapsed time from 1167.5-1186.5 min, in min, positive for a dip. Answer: 9.2 min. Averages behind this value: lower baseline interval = 8.06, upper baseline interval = 6.9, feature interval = 3.74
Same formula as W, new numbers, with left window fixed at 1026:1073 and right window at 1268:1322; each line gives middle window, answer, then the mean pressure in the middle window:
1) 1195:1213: 1.67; 6.56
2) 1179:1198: 4.75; 5.48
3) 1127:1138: 0.17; 7.5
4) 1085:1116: -0.79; 7.99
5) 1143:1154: 1.26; 6.67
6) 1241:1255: -0.09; 7.04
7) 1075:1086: -0.13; 7.99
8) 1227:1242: -0.12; 7.12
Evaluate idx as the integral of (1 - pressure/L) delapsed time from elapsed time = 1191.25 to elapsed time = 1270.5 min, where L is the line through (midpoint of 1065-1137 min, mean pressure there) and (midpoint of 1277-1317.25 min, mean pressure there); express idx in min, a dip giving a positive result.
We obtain 2.74 min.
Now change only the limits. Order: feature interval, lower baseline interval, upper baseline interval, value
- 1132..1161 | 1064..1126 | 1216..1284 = 3.94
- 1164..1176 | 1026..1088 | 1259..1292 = 7.23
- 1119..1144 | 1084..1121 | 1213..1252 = 0.82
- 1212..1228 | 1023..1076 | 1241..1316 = 0.36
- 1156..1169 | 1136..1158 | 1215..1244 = 5.75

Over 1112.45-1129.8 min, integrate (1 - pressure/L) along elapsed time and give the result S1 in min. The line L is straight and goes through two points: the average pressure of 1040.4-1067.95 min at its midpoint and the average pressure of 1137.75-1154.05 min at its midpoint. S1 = -0.8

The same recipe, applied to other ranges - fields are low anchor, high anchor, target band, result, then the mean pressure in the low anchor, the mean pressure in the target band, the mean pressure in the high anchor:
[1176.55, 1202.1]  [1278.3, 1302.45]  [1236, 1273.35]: -4.4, 5.48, 6.93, 6.6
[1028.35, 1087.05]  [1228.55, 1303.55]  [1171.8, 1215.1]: 10.0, 8.05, 5.57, 6.83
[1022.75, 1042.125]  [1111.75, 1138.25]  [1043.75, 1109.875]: -1.6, 8.14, 8.04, 7.53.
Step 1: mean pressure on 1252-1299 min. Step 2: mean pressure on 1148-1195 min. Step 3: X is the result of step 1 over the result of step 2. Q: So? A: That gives 1.5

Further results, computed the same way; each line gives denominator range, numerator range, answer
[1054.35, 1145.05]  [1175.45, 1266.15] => 0.83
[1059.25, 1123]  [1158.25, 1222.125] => 0.66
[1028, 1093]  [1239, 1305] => 0.84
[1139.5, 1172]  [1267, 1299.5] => 1.29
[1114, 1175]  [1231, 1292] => 1.13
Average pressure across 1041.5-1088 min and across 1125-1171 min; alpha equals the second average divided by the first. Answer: 0.74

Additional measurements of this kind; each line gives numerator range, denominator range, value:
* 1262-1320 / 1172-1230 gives 1.13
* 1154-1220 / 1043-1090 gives 0.65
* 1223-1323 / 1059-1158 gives 0.90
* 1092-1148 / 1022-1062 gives 0.95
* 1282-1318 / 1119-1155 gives 0.93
